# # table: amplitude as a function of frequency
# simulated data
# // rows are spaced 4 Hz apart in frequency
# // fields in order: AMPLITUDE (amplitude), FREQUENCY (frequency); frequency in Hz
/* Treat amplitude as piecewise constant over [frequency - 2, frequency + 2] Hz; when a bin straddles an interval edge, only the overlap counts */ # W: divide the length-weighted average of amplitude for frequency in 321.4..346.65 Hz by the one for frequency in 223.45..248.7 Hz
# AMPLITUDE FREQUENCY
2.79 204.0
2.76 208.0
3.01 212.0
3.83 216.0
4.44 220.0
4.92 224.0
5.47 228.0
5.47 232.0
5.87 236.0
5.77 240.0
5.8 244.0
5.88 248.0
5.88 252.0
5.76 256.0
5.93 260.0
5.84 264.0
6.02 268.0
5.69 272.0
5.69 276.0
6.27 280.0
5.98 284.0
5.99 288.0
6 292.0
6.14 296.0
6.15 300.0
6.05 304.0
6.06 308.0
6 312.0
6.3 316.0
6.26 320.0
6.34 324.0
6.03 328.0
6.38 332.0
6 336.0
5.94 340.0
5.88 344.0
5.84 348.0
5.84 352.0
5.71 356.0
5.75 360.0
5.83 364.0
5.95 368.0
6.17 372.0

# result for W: 1.08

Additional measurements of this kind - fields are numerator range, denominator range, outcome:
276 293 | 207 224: 1.62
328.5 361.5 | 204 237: 1.37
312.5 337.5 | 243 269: 1.06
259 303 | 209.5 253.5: 1.17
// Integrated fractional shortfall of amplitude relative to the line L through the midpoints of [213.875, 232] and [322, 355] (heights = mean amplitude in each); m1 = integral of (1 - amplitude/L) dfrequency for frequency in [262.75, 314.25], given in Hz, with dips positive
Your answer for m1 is -5.0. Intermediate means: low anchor 4.74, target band 5.99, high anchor 6.02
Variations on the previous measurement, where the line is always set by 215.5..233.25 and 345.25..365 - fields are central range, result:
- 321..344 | -2.0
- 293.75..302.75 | -1.2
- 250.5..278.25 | -3.6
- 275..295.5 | -2.7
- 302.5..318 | -1.8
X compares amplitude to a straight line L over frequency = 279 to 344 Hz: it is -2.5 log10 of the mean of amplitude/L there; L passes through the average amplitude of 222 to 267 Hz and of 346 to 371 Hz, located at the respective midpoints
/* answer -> -0.06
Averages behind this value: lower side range 5.7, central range 6.11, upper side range 5.83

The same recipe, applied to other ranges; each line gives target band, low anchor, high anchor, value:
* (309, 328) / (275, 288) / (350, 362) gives -0.06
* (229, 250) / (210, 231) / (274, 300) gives -0.18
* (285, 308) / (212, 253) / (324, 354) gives -0.07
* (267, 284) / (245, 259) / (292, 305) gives 0.01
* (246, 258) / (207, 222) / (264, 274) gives -0.14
